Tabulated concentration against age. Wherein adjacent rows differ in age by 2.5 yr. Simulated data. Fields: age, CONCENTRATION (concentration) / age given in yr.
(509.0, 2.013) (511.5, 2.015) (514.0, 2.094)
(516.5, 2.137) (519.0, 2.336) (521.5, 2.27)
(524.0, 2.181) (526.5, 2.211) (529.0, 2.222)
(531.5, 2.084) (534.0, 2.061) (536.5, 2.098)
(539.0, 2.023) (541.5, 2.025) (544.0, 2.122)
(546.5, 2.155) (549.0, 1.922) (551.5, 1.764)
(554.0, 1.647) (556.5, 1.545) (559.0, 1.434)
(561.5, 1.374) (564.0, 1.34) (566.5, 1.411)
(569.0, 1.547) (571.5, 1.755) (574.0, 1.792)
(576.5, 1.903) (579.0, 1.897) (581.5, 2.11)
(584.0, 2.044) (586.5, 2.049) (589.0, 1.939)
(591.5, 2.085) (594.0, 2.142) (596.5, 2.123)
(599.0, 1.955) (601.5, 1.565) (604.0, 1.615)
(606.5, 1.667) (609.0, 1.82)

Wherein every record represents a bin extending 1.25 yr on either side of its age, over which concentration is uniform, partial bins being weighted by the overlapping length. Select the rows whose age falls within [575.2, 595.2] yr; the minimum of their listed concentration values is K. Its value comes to 1.897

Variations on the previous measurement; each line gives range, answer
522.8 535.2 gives 2.061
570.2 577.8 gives 1.755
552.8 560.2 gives 1.434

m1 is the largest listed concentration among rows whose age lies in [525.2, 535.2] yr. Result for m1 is 2.222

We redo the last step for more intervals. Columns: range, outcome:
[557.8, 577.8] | 1.903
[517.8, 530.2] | 2.336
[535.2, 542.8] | 2.098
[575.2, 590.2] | 2.11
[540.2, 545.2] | 2.122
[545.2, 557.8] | 2.155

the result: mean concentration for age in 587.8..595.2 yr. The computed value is 2.06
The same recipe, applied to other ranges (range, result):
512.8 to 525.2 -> 2.2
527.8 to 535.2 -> 2.12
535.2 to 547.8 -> 2.08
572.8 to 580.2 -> 1.86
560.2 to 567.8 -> 1.38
